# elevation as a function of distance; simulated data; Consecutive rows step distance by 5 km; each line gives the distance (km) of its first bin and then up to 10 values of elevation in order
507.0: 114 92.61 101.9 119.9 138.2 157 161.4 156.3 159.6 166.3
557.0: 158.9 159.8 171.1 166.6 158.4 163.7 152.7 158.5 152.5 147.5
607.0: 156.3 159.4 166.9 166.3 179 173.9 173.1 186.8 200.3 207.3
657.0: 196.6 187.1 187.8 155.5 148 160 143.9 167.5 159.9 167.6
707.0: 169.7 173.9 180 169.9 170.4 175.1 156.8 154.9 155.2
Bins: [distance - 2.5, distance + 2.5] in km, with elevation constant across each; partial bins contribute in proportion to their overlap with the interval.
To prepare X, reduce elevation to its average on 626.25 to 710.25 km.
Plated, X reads 174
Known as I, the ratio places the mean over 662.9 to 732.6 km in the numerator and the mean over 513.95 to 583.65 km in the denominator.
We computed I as 1.1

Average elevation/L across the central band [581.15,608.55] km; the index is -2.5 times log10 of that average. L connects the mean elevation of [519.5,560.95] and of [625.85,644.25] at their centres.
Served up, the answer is 0.084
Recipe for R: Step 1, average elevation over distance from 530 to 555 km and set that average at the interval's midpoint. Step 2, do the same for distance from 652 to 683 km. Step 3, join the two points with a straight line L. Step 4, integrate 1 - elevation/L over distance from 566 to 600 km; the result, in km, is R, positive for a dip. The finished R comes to 1.1 km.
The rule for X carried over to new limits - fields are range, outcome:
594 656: 173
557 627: 161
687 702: 161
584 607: 153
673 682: 153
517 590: 155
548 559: 162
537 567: 161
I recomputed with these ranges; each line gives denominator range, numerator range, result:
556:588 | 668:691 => 0.96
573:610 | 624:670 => 1.20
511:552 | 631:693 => 1.27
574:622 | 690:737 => 1.08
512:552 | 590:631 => 1.15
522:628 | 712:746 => 1.06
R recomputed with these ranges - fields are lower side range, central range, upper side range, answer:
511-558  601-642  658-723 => -2.8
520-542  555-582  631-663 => -0.5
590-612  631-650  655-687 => -2.5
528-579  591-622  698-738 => 1.2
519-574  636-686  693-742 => -4.7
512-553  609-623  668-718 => -1.0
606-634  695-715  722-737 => 0.1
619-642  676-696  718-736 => 2.0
